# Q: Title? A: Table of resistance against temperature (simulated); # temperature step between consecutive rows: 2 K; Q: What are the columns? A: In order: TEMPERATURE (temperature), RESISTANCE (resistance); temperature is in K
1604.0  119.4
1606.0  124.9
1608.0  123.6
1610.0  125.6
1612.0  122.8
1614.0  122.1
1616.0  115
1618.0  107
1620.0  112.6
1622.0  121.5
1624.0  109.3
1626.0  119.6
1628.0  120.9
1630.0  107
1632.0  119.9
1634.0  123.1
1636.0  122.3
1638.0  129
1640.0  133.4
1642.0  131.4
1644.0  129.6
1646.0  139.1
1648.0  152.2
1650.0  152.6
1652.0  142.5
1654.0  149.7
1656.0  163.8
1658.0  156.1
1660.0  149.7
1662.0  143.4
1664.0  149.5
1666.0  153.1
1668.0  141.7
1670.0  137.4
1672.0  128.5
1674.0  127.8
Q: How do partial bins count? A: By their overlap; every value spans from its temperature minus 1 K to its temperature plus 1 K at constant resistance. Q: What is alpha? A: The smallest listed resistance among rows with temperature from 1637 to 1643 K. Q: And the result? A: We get 129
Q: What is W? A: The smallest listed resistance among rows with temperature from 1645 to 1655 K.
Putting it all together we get 139.1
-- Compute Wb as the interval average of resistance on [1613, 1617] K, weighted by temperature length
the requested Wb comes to 119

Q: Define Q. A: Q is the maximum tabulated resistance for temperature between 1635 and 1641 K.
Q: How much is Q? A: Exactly 133.4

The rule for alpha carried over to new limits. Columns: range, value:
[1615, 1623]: 107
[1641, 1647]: 129.6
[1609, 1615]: 122.1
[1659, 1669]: 141.7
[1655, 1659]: 156.1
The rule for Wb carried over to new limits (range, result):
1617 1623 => 114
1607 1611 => 125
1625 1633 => 117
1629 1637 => 118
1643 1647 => 134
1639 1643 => 132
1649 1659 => 153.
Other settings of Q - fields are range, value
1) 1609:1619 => 125.6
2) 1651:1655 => 149.7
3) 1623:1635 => 123.1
